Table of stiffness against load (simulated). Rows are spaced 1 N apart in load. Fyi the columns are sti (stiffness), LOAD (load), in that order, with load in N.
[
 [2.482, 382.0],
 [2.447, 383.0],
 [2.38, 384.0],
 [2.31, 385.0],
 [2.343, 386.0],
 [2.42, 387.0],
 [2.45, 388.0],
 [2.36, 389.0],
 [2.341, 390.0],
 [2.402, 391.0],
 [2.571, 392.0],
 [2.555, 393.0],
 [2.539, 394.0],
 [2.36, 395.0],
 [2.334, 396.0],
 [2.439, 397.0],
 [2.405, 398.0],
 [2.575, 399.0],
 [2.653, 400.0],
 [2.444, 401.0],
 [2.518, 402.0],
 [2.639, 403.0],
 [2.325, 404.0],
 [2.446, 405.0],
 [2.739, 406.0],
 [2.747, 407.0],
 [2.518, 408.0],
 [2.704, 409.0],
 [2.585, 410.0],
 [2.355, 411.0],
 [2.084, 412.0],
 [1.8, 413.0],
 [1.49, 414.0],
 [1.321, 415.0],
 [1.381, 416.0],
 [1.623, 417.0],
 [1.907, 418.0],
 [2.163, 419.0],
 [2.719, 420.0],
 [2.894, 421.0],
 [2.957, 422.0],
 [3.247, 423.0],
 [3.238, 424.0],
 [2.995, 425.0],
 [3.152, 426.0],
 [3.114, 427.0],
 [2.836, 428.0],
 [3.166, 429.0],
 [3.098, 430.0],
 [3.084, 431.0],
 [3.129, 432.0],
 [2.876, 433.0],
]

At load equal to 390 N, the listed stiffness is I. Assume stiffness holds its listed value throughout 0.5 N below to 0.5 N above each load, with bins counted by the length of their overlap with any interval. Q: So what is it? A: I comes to 2.341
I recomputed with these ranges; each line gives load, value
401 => 2.444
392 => 2.571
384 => 2.38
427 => 3.114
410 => 2.585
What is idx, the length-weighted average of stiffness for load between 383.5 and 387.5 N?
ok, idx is 2.36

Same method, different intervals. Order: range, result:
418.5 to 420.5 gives 2.44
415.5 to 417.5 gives 1.5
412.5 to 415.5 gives 1.54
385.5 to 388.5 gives 2.4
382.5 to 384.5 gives 2.41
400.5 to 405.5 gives 2.47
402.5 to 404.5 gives 2.48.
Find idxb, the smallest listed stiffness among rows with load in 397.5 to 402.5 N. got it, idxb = 2.405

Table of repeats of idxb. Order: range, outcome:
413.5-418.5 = 1.321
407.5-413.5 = 1.8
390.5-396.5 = 2.334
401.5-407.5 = 2.325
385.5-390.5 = 2.341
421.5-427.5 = 2.957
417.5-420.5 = 1.907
